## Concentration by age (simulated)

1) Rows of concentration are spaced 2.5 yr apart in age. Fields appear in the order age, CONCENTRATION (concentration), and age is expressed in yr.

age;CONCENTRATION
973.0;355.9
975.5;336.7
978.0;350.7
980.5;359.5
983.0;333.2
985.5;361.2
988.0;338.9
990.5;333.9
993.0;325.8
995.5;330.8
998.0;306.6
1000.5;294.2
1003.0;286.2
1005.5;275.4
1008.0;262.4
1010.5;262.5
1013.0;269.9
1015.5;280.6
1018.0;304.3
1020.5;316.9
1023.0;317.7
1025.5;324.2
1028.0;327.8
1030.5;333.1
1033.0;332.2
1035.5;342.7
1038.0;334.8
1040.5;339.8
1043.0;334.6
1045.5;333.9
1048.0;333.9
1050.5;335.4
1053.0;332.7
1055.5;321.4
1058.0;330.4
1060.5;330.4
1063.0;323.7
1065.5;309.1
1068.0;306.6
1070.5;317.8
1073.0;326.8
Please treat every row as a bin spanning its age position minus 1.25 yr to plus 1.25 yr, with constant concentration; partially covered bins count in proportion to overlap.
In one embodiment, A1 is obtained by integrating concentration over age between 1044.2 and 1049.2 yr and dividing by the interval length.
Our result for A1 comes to 334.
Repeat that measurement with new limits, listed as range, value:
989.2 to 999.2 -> 324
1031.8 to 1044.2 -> 337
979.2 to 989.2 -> 348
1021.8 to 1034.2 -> 327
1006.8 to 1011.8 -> 263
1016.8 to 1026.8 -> 316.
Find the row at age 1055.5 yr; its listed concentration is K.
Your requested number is 321.4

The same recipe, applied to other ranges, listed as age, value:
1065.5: 309.1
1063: 323.7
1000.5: 294.2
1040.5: 339.8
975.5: 336.7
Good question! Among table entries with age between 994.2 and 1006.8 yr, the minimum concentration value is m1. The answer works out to 275.4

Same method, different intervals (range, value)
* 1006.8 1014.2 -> 262.4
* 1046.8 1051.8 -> 333.9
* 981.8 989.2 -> 333.2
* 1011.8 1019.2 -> 269.9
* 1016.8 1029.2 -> 304.3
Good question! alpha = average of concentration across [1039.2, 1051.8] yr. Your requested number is 336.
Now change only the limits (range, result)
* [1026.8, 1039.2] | 334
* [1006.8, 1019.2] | 276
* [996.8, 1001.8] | 300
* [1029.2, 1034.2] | 333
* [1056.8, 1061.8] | 330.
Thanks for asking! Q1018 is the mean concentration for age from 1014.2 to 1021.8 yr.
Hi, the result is 301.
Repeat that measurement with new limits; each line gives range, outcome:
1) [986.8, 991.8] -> 336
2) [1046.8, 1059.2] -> 331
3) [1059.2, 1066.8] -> 321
